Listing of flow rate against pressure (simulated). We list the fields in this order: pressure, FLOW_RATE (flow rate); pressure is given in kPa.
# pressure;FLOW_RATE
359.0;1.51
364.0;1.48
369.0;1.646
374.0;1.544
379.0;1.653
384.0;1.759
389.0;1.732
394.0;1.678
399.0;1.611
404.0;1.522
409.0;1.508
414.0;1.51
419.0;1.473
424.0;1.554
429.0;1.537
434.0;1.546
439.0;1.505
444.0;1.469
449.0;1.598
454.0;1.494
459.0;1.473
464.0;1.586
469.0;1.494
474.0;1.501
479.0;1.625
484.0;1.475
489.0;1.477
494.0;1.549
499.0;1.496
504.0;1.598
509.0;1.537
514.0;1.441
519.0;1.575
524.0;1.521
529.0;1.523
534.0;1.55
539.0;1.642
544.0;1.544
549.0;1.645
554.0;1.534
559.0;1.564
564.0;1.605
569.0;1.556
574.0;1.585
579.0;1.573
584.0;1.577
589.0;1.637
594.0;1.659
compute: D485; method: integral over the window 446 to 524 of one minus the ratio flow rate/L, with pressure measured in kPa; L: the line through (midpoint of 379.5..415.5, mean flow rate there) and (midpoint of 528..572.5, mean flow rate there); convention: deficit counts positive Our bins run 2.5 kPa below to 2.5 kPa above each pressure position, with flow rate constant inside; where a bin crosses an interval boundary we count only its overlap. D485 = 3.3 kPa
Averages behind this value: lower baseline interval 1.62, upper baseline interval 1.58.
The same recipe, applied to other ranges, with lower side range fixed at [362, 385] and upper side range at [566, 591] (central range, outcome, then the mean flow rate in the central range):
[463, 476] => 0.63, 1.52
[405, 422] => 1.10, 1.5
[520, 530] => 0.39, 1.53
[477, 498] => 0.91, 1.53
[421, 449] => 1.30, 1.53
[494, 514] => 0.79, 1.53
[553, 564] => 0.16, 1.56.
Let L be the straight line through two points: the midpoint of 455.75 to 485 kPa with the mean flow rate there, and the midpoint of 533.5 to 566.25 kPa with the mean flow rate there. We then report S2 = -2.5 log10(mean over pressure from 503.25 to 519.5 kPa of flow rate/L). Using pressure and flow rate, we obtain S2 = 0.02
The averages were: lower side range 1.53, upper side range 1.59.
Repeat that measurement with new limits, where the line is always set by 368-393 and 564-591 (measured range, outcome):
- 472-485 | 0.06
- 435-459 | 0.09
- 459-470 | 0.07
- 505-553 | 0.04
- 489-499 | 0.07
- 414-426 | 0.10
